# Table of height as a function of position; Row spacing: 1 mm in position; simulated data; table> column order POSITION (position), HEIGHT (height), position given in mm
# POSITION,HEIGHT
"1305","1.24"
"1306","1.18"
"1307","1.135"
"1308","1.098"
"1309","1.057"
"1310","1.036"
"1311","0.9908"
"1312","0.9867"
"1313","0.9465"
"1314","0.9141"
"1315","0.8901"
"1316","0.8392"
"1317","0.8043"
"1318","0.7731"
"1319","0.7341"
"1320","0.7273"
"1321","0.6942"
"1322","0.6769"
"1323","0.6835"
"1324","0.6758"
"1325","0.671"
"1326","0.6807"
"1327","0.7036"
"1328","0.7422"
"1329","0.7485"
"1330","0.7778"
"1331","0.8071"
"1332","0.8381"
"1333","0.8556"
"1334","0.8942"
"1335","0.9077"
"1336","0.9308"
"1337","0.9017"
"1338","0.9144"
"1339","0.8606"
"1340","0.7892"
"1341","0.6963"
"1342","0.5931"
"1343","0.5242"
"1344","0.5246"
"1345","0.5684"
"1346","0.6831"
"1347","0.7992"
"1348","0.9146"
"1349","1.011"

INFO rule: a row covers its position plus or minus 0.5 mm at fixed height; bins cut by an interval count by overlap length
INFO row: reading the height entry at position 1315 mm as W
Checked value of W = 0.8901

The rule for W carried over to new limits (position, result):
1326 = 0.6807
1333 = 0.8556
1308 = 1.098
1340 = 0.7892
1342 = 0.5931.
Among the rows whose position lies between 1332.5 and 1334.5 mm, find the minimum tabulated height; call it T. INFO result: 0.8556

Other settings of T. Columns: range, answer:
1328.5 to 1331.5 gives 0.7485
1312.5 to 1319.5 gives 0.7341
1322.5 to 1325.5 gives 0.671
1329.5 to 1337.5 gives 0.7778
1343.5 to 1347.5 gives 0.5246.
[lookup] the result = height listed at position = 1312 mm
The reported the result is 0.9867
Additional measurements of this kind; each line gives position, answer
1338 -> 0.9144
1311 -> 0.9908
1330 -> 0.7778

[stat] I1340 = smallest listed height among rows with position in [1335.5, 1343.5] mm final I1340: 0.5242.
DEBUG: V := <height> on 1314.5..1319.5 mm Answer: 0.808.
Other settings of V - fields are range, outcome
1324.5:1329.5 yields 0.709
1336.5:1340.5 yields 0.866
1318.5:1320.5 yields 0.731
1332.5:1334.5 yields 0.875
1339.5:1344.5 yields 0.625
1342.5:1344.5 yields 0.524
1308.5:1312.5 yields 1.02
